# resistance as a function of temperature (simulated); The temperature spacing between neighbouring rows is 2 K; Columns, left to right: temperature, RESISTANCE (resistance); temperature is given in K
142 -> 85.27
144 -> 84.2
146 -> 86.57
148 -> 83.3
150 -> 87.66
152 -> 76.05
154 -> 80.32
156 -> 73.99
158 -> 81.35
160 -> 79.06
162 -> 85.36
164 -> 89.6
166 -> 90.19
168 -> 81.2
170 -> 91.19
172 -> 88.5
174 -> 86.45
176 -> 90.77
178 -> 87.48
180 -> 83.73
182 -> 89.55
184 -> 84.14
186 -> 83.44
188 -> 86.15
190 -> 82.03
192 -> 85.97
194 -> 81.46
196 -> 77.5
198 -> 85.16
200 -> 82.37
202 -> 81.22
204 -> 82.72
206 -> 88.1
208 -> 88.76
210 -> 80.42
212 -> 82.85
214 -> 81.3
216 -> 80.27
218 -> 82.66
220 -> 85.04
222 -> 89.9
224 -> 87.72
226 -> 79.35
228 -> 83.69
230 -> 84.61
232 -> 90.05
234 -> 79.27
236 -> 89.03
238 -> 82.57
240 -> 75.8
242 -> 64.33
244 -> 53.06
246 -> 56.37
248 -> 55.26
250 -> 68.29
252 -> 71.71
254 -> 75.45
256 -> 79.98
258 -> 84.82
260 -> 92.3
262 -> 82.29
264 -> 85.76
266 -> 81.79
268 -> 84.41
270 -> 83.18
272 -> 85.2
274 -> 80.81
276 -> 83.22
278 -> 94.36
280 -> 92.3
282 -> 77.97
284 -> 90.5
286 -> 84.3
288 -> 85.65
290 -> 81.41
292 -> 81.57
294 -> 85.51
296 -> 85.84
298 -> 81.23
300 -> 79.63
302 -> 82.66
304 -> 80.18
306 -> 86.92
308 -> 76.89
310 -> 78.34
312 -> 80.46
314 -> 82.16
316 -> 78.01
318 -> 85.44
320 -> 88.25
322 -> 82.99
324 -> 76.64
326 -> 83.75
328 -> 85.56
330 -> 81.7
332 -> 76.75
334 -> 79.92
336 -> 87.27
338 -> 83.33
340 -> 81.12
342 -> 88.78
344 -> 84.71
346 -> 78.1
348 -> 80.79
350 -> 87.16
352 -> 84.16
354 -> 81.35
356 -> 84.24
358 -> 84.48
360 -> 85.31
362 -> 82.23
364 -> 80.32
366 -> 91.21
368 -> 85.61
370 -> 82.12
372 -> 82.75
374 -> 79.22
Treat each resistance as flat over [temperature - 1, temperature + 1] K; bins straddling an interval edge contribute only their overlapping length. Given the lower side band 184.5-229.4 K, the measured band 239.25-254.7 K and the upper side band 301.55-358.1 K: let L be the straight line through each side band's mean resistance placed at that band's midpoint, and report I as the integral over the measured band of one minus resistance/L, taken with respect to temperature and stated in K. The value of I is 3.4 K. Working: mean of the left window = 83.6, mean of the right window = 82.5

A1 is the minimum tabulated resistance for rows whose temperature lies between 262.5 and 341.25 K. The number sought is 76.64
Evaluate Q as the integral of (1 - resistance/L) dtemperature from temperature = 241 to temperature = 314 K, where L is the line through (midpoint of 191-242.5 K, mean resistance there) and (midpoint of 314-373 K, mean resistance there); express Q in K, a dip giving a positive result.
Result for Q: 2.8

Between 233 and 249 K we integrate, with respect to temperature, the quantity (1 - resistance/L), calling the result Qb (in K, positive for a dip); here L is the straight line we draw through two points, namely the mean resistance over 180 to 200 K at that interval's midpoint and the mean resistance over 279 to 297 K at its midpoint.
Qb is 2.8 K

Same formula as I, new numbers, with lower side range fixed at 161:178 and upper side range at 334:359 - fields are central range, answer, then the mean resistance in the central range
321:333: 0.4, 81.2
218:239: 0.4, 85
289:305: 0.5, 82.3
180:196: 0.6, 84.2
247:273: 2.0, 79.3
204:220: 0.6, 83.5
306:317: 0.6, 79.9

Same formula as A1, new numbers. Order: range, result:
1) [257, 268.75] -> 81.79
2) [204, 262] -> 53.06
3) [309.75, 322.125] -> 78.01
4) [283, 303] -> 79.63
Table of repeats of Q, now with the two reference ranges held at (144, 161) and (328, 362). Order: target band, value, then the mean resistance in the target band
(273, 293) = -0.7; 85.2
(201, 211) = -0.3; 84.2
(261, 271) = -0.1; 83.5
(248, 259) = 1.1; 74.2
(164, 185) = -1.5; 87.4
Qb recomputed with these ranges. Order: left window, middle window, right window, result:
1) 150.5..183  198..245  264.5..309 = 1.5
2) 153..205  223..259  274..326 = 3.5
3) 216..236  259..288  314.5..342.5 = -0.6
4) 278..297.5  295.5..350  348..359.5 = 1.6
